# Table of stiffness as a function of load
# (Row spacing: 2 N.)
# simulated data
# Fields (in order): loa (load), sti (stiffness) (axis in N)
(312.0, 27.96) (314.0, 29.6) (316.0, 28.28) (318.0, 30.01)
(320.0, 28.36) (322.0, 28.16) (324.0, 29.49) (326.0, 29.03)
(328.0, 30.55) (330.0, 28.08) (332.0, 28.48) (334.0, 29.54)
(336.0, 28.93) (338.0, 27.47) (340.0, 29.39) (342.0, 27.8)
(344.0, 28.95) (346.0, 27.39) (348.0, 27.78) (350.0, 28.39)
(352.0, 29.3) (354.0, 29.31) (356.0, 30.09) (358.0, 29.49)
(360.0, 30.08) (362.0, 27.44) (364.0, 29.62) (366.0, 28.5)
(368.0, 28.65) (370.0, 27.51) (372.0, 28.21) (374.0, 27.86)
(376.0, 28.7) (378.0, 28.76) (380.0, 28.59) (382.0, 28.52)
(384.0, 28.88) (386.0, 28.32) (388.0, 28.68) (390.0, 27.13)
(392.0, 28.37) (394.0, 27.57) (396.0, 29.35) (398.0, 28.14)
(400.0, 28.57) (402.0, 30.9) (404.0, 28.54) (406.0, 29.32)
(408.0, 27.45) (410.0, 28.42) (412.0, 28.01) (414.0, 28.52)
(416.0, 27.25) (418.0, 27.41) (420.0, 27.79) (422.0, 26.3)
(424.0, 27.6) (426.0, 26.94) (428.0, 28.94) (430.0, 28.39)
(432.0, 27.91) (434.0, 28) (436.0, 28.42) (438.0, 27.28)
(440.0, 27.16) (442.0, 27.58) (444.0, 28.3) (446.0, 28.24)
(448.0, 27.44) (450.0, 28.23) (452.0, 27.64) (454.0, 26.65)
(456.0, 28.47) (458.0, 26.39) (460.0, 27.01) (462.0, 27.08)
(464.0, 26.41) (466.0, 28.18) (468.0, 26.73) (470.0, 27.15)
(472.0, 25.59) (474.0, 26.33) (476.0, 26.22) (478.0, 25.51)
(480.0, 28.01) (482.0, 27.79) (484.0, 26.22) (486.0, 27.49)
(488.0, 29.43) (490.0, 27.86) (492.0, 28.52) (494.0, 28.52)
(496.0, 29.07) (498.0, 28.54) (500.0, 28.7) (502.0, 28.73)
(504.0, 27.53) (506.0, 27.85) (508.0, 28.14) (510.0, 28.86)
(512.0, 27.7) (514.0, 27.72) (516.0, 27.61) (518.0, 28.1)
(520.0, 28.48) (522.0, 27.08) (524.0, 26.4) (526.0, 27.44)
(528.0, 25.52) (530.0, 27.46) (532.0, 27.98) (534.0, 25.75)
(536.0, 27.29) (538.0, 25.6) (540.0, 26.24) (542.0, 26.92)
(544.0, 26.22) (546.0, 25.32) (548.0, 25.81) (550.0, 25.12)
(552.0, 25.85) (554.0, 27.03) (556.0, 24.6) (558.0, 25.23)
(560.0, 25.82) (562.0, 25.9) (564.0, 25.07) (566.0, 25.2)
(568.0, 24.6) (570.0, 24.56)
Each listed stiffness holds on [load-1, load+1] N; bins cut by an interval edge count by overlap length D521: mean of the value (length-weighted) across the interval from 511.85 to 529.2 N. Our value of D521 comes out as 27.3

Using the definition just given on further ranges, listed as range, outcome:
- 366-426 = 28.2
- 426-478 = 27.4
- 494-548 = 27.4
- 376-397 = 28.4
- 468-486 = 26.7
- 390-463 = 27.9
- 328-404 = 28.6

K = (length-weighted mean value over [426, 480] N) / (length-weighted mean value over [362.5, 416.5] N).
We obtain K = 0.96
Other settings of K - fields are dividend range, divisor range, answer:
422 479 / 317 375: 0.95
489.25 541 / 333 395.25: 0.97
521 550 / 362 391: 0.93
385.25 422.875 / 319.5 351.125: 0.99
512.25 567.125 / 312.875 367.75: 0.92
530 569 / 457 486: 0.97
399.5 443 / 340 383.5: 0.98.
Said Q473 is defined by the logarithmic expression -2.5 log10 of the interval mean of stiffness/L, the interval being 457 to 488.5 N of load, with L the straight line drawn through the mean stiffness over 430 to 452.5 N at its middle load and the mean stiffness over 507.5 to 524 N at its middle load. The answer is 0.04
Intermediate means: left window 27.9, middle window 26.9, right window 27.9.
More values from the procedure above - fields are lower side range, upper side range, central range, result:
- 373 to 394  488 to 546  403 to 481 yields 0.019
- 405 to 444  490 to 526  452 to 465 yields 0.035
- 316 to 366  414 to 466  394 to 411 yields -0.027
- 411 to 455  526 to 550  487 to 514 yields -0.061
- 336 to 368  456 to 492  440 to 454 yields -0.012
